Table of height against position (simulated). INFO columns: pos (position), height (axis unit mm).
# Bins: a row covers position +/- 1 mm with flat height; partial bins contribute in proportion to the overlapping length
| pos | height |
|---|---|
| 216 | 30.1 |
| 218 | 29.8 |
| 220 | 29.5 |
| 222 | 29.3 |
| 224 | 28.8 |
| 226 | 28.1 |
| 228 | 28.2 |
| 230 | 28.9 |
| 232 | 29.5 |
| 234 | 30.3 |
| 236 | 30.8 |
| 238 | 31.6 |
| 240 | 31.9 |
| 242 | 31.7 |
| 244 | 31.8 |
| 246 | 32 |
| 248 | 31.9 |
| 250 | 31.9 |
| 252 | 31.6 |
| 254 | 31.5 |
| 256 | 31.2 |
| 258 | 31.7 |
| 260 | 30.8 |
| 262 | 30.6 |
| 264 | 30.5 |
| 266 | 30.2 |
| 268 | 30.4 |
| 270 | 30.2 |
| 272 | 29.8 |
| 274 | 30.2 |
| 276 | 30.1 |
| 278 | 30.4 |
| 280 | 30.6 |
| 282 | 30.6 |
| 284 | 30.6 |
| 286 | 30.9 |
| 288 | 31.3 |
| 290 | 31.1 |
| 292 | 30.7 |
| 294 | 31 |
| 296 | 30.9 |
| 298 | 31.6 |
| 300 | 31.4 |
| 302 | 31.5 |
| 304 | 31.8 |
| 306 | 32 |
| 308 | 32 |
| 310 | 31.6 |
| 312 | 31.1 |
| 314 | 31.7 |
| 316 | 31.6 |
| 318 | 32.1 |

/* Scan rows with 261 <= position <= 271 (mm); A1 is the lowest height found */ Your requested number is 30.2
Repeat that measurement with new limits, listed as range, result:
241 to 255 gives 31.5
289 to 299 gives 30.7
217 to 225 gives 28.8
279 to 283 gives 30.6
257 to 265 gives 30.5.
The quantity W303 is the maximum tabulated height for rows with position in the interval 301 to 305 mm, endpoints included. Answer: 31.8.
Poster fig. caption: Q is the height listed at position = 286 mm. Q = 30.9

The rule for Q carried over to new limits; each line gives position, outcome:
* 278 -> 30.4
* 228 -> 28.2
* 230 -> 28.9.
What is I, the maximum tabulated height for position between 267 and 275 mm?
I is 30.4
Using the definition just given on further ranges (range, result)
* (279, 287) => 30.9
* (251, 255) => 31.6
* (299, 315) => 32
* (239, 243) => 31.9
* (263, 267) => 30.5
